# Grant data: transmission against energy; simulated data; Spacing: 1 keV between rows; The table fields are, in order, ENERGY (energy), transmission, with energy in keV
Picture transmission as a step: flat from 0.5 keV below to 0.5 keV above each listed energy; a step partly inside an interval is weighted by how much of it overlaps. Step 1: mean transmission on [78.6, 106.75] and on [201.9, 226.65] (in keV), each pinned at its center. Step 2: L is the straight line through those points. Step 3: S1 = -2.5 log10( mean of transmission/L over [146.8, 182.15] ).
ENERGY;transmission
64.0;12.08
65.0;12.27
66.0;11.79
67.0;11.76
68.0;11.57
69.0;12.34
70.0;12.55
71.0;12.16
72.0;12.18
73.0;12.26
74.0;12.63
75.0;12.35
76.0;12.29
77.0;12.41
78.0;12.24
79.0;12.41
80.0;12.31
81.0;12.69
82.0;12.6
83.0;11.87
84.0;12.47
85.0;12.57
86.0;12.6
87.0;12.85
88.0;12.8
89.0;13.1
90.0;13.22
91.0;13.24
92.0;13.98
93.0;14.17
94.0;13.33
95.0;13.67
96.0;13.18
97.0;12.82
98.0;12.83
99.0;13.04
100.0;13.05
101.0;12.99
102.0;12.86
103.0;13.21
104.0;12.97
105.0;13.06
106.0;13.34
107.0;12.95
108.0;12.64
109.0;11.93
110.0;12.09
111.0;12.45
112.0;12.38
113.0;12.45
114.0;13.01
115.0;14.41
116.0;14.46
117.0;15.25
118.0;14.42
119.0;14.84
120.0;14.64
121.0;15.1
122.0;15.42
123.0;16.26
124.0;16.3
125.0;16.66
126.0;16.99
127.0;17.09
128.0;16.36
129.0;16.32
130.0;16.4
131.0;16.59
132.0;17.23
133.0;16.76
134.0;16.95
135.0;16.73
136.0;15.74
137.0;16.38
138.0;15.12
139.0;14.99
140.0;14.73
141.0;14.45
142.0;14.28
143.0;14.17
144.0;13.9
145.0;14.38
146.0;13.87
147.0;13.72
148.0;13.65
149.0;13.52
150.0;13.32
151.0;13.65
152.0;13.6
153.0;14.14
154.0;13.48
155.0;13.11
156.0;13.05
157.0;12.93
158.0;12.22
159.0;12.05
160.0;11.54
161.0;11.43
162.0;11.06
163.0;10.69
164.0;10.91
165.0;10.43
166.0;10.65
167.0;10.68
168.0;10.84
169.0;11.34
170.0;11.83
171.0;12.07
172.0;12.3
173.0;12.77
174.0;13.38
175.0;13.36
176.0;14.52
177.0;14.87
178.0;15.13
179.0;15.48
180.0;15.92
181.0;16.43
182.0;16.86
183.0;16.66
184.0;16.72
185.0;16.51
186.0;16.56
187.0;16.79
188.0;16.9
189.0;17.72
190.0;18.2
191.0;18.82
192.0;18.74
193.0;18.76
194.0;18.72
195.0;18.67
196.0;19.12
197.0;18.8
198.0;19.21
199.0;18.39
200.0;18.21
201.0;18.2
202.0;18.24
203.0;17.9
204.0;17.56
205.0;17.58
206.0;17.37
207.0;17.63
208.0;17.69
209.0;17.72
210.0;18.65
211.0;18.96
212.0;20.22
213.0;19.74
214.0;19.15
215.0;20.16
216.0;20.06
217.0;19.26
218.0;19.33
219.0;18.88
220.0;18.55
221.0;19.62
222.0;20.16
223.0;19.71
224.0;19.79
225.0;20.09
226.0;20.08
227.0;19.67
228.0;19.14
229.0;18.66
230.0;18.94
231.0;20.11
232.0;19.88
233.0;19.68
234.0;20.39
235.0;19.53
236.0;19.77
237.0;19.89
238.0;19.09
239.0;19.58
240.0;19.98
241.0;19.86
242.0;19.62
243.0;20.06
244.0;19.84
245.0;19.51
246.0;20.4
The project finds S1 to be 0.27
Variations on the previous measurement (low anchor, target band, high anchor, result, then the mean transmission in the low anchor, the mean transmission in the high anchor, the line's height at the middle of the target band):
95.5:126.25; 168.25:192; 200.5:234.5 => 0.13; 13.8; 19.1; 17.2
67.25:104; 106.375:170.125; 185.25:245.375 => 0.09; 12.7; 19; 15.3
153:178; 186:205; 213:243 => -0.16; 12.2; 19.6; 15.8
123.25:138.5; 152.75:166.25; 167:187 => 0.26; 16.5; 14.4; 15.2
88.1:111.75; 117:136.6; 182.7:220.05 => -0.12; 13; 18.3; 14.4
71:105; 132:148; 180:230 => 0.02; 12.8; 18.5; 15.3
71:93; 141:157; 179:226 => 0.15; 12.6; 18.4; 15.8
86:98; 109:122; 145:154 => -0.03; 13.3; 13.7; 13.4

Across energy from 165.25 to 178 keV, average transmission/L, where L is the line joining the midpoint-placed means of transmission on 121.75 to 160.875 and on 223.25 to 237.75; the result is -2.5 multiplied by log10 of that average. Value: 0.30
